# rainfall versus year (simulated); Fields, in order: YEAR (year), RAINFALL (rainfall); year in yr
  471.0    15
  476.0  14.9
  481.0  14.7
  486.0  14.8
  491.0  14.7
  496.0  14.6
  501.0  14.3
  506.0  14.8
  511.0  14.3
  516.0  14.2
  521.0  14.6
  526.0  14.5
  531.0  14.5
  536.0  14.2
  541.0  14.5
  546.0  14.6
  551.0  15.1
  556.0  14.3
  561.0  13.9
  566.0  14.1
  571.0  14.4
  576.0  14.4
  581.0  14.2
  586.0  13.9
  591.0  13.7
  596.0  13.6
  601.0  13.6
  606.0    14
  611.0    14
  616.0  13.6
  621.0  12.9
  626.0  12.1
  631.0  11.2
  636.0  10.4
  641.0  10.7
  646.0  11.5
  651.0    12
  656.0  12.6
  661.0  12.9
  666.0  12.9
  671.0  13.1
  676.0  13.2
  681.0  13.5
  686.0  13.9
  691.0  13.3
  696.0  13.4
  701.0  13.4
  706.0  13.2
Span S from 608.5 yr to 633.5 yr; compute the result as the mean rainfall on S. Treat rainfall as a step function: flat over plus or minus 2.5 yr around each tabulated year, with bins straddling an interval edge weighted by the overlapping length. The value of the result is 12.8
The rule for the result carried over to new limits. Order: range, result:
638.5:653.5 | 11.4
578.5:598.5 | 13.8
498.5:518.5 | 14.4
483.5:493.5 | 14.8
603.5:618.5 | 13.9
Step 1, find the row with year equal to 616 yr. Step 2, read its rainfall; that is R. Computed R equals 13.6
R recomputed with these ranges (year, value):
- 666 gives 12.9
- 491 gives 14.7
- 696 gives 13.4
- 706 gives 13.2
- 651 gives 12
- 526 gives 14.5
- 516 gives 14.2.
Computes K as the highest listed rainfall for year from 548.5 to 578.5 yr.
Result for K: 15.1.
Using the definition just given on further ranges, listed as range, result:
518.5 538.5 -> 14.6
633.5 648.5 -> 11.5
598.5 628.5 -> 14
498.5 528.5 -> 14.8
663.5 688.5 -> 13.9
